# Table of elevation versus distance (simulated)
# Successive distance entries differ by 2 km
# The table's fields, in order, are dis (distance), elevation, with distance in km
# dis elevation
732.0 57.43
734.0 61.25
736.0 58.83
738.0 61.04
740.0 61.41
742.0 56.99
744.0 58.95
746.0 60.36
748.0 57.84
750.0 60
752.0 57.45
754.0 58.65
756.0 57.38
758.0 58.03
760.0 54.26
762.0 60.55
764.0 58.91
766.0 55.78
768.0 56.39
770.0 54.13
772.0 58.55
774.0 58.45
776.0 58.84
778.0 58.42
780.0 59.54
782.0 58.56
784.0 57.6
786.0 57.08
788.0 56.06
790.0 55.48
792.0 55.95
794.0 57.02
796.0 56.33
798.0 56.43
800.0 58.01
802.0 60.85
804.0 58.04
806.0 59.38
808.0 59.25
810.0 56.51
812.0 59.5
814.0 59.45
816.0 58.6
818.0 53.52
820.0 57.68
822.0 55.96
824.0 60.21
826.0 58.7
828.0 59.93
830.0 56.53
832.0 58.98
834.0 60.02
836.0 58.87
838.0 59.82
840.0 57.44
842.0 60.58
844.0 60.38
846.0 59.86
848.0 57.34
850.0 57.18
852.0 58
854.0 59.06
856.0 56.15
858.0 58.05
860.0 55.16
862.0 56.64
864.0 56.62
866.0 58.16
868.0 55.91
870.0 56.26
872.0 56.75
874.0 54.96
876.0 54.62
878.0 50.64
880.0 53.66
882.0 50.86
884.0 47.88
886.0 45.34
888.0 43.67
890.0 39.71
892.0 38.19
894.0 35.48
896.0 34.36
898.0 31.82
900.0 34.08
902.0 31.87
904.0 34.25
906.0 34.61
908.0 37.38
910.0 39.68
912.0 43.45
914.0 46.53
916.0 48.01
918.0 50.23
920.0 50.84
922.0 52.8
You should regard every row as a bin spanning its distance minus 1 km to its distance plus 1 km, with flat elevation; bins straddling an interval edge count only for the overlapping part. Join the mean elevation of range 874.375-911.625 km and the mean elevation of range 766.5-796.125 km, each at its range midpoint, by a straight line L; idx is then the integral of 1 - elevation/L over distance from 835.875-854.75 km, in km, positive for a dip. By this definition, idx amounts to -4.23 km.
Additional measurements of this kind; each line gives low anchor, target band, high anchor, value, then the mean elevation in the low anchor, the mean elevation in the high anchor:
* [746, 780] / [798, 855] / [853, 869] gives -1.2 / 57.9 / 57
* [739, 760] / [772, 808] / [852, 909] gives -1.8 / 58.5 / 47.4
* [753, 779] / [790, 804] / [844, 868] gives 0.1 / 57.6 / 57.5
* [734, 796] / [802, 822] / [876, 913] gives -2.4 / 58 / 40.8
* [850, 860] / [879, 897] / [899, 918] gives 1.3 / 57.5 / 39.5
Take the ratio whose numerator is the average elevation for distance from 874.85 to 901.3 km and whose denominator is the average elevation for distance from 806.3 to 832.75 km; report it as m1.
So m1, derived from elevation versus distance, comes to 0.74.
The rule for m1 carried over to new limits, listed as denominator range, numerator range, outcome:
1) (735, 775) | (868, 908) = 0.75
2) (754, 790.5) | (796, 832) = 1.01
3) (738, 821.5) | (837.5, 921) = 0.85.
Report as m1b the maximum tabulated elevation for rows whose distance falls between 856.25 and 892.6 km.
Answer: 58.16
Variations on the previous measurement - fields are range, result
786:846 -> 60.85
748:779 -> 60.55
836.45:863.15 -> 60.58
